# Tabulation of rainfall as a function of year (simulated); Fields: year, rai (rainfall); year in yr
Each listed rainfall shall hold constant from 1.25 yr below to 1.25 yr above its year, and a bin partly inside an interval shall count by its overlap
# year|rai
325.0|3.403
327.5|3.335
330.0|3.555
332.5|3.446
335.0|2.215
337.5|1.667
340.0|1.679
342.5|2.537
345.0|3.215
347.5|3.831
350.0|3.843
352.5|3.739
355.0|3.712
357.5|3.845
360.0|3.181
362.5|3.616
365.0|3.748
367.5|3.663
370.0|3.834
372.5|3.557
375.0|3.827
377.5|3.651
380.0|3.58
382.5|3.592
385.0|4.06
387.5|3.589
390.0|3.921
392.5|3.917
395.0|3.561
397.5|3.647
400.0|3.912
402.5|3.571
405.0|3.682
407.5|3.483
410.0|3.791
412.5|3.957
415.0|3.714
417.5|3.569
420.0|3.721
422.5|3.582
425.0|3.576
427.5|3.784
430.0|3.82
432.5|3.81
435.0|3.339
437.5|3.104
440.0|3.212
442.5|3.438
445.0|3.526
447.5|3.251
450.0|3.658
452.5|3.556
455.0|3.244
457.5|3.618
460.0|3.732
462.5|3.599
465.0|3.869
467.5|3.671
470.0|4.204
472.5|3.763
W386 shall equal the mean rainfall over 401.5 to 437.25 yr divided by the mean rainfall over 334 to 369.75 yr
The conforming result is 1.14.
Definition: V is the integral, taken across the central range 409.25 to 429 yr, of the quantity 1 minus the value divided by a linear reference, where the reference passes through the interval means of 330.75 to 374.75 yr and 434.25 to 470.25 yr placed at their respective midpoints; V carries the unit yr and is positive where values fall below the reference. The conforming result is -1.6 yr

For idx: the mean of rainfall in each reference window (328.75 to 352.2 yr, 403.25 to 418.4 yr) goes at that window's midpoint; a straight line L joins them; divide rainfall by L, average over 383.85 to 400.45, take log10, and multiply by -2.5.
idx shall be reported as -0.090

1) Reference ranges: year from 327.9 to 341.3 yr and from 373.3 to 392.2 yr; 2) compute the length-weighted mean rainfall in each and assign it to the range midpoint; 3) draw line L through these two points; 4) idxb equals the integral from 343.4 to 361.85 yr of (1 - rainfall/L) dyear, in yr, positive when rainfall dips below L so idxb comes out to -3.7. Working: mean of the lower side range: 2.56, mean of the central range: 3.6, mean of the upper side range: 3.75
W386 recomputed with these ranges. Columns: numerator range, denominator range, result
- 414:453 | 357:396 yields 0.96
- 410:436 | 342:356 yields 1.05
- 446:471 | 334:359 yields 1.20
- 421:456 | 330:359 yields 1.13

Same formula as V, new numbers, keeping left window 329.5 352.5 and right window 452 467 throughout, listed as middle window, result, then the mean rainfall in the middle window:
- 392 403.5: -1.7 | 3.71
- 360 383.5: -4.2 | 3.65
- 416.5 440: -1.0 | 3.57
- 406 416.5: -1.3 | 3.73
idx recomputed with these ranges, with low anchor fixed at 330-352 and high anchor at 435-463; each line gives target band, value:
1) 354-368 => -0.212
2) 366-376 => -0.221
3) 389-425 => -0.154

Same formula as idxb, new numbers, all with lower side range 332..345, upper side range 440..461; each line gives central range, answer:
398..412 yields -3.2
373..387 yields -4.9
